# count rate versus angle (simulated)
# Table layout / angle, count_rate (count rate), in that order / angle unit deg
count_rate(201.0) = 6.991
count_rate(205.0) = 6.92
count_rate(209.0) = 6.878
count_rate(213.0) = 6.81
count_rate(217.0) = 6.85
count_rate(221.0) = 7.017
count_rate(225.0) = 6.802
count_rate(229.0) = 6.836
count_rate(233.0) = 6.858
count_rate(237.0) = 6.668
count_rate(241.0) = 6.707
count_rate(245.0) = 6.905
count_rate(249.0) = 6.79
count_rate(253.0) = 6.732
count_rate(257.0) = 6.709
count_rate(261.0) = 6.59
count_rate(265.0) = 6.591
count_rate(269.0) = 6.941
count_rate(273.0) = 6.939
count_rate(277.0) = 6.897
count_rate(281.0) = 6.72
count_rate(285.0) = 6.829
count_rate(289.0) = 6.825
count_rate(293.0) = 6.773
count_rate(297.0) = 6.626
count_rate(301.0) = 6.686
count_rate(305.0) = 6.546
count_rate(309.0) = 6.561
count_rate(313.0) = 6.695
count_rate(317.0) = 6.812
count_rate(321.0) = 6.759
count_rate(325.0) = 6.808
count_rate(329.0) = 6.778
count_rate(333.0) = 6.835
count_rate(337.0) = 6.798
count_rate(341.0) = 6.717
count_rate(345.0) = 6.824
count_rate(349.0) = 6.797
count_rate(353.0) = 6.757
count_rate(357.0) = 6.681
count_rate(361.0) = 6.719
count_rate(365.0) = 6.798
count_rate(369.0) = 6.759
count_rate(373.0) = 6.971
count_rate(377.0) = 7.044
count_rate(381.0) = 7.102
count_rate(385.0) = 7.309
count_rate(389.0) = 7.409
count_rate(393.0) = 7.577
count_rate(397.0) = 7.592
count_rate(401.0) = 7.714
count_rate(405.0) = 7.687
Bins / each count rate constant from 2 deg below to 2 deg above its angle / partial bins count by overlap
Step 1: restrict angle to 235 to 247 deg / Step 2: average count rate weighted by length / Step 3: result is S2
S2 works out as 6.76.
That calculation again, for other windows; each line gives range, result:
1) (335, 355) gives 6.78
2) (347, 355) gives 6.78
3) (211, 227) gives 6.87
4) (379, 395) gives 7.35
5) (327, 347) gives 6.79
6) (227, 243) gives 6.77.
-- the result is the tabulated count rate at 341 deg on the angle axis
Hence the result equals 6.717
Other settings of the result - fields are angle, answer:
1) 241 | 6.707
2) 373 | 6.971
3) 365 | 6.798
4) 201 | 6.991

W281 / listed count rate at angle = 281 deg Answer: 6.72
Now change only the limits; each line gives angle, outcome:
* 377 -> 7.044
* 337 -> 6.798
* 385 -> 7.309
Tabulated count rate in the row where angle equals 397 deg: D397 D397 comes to 7.592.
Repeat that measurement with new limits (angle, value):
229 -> 6.836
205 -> 6.92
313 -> 6.695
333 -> 6.835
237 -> 6.668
